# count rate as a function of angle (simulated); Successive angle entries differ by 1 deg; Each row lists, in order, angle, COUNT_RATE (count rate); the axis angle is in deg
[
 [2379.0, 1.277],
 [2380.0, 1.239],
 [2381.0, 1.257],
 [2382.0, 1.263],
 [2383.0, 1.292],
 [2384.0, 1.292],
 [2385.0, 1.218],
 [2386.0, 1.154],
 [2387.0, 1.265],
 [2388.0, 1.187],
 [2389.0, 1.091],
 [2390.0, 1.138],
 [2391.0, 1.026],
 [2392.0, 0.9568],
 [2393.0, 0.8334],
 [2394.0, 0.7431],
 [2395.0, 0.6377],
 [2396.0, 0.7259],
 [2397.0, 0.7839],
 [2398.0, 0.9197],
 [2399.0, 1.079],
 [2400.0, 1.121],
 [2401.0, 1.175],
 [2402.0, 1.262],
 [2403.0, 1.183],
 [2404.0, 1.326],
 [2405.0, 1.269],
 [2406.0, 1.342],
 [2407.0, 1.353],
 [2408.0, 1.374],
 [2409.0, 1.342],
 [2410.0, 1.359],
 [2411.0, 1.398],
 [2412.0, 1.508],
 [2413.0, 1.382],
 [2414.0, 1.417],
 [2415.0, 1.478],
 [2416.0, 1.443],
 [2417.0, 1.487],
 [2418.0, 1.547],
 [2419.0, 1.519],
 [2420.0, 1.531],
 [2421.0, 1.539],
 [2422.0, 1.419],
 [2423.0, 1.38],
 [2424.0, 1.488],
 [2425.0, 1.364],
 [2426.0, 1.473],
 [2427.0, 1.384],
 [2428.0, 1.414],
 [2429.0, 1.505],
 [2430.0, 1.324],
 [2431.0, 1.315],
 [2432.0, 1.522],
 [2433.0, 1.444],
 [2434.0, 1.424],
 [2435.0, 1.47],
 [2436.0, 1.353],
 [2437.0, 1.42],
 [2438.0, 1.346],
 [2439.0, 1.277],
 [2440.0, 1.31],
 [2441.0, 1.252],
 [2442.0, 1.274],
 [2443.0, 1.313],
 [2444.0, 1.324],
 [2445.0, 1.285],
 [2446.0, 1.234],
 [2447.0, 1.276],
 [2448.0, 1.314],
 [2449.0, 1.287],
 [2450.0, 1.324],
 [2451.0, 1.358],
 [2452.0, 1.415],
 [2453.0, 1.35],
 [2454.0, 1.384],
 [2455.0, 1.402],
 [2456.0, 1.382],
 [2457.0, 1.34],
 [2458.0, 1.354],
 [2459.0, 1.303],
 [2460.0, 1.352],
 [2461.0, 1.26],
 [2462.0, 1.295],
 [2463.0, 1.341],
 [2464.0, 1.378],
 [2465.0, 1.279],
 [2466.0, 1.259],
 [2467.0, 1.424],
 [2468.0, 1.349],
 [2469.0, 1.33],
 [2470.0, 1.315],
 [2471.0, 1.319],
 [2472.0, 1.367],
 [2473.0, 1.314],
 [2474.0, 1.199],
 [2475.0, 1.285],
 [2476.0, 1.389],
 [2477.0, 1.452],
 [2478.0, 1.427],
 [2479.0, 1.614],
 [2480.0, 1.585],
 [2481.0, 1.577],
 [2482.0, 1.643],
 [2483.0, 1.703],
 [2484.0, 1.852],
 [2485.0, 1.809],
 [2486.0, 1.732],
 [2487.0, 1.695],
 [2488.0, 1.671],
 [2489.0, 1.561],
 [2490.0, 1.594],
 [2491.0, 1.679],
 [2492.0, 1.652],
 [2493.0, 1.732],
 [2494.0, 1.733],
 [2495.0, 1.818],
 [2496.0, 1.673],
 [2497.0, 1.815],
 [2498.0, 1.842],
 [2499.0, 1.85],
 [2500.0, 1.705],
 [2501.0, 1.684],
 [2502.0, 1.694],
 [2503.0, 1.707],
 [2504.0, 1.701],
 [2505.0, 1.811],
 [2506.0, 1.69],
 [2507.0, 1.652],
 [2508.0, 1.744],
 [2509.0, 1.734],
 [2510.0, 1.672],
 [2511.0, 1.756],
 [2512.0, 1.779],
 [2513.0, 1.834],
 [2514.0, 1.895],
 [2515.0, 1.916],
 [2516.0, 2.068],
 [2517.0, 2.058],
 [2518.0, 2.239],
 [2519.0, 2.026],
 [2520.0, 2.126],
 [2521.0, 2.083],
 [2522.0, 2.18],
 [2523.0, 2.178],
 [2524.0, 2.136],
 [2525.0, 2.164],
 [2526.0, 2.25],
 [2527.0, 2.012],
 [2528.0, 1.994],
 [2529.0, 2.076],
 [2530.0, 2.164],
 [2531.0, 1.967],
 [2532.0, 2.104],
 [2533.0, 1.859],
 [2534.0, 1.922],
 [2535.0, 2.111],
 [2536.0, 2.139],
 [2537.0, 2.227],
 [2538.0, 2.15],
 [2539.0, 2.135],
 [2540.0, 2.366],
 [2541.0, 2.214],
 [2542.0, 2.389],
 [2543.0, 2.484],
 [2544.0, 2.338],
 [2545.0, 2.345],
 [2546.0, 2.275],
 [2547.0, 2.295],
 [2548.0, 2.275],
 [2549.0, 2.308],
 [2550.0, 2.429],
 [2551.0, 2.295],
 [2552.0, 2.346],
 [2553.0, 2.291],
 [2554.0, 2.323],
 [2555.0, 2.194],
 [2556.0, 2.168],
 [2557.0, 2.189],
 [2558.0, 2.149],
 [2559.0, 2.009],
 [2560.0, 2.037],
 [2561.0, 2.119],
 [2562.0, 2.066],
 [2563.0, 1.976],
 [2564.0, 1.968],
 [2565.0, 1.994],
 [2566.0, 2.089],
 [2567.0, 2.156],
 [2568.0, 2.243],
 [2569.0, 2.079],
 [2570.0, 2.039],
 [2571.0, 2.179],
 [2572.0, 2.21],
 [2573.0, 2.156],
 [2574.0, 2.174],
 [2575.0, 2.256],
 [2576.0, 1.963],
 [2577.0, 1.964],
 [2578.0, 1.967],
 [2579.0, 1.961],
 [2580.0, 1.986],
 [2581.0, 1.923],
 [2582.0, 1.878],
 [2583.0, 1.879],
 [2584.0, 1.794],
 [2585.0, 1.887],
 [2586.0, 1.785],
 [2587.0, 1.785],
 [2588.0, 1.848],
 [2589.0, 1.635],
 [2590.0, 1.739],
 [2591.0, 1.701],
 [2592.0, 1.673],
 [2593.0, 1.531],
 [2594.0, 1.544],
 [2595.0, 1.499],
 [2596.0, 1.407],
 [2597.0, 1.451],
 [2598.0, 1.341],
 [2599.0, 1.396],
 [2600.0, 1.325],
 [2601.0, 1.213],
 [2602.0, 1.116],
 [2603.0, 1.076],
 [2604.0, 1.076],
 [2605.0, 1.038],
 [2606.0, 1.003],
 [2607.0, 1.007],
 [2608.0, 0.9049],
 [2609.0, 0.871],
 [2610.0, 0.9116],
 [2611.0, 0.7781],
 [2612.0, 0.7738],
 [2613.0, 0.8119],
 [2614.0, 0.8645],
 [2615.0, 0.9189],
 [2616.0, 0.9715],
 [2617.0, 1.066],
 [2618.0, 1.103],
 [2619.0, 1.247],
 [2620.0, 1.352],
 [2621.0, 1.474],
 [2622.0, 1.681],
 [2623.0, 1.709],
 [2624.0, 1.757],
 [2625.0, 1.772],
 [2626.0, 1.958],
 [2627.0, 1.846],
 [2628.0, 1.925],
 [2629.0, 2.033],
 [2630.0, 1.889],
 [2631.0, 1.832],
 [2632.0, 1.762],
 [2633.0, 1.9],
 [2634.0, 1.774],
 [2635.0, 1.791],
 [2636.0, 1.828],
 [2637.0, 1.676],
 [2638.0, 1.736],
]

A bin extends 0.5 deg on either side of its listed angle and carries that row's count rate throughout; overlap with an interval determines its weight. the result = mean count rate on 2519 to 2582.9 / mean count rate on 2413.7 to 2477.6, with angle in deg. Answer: 1.6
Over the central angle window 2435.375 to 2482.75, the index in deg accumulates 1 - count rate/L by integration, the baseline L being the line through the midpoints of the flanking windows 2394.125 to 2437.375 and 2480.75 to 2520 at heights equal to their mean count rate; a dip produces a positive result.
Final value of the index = 6.04 deg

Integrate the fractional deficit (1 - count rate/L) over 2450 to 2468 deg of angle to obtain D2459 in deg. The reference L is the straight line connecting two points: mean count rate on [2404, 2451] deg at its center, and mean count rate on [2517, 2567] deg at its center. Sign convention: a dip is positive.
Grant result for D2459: 2.86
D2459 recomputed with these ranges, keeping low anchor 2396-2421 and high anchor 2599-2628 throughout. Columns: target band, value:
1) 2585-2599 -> -4.4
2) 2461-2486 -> -3.1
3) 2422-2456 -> -1.8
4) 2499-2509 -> -3.6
